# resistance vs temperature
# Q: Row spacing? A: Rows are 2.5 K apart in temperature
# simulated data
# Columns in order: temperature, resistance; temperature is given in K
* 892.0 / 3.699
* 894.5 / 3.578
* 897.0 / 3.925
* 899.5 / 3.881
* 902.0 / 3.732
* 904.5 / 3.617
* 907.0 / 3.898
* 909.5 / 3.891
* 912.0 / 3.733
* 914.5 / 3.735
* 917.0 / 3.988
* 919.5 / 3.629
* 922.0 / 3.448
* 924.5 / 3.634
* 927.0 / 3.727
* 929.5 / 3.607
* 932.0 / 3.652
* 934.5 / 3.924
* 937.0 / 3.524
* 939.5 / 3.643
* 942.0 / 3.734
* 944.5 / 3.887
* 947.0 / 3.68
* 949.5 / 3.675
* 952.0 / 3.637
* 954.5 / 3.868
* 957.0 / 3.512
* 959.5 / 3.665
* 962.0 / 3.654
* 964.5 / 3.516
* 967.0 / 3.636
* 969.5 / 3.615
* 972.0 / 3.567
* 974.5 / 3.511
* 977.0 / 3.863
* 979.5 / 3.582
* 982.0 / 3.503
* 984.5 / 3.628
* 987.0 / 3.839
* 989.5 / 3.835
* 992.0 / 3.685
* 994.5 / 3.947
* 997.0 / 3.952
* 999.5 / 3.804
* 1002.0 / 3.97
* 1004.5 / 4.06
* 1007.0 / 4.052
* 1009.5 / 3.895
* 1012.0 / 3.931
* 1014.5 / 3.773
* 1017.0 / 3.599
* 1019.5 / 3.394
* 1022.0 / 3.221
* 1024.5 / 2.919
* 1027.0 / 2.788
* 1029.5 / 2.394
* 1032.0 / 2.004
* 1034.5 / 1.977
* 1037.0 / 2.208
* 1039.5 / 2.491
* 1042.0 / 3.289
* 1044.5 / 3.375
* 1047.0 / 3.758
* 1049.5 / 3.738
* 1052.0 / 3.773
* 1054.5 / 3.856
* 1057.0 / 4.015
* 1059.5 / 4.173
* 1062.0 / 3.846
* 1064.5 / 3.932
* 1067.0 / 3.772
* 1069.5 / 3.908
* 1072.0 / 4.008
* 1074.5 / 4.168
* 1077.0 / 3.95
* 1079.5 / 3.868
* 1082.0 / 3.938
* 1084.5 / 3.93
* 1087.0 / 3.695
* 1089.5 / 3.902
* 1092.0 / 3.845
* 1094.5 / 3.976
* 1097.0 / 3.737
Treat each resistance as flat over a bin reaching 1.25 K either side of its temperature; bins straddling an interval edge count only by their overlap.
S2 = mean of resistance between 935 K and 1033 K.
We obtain 3.6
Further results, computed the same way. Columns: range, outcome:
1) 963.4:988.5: 3.63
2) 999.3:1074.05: 3.47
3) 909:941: 3.7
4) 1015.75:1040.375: 2.7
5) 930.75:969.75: 3.68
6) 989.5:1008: 3.92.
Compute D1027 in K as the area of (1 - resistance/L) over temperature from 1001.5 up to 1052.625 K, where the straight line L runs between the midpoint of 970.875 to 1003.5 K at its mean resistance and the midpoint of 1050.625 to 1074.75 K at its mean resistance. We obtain 7.9 K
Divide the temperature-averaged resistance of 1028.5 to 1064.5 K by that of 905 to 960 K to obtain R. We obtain 0.87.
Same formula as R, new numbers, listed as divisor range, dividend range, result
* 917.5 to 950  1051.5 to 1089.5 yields 1.07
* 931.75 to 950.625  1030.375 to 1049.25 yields 0.75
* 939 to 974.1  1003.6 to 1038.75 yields 0.86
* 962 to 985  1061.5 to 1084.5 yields 1.09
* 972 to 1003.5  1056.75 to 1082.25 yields 1.05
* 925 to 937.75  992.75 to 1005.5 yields 1.07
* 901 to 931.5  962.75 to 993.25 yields 0.98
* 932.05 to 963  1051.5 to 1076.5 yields 1.07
